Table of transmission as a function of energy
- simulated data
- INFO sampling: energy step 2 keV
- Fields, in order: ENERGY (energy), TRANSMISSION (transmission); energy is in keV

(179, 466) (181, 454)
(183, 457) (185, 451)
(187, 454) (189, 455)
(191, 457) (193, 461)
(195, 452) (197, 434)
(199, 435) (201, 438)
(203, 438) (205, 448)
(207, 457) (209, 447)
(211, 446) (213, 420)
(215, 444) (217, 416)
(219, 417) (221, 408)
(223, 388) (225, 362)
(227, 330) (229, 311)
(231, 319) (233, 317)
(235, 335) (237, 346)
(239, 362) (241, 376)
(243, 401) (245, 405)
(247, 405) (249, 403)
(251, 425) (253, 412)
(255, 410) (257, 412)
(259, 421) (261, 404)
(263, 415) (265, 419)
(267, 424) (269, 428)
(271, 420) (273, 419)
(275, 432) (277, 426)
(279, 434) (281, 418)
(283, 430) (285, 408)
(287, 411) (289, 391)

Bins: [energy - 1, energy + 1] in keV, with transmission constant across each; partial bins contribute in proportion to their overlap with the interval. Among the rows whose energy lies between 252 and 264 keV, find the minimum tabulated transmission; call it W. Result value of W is 404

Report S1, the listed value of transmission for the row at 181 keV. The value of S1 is 454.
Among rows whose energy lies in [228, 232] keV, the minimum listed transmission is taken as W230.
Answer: 311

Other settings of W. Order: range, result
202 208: 438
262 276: 415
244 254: 403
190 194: 457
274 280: 426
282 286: 408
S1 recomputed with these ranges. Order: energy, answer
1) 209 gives 447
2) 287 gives 411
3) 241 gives 376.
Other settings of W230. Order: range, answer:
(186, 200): 434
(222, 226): 362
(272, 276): 419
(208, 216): 420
